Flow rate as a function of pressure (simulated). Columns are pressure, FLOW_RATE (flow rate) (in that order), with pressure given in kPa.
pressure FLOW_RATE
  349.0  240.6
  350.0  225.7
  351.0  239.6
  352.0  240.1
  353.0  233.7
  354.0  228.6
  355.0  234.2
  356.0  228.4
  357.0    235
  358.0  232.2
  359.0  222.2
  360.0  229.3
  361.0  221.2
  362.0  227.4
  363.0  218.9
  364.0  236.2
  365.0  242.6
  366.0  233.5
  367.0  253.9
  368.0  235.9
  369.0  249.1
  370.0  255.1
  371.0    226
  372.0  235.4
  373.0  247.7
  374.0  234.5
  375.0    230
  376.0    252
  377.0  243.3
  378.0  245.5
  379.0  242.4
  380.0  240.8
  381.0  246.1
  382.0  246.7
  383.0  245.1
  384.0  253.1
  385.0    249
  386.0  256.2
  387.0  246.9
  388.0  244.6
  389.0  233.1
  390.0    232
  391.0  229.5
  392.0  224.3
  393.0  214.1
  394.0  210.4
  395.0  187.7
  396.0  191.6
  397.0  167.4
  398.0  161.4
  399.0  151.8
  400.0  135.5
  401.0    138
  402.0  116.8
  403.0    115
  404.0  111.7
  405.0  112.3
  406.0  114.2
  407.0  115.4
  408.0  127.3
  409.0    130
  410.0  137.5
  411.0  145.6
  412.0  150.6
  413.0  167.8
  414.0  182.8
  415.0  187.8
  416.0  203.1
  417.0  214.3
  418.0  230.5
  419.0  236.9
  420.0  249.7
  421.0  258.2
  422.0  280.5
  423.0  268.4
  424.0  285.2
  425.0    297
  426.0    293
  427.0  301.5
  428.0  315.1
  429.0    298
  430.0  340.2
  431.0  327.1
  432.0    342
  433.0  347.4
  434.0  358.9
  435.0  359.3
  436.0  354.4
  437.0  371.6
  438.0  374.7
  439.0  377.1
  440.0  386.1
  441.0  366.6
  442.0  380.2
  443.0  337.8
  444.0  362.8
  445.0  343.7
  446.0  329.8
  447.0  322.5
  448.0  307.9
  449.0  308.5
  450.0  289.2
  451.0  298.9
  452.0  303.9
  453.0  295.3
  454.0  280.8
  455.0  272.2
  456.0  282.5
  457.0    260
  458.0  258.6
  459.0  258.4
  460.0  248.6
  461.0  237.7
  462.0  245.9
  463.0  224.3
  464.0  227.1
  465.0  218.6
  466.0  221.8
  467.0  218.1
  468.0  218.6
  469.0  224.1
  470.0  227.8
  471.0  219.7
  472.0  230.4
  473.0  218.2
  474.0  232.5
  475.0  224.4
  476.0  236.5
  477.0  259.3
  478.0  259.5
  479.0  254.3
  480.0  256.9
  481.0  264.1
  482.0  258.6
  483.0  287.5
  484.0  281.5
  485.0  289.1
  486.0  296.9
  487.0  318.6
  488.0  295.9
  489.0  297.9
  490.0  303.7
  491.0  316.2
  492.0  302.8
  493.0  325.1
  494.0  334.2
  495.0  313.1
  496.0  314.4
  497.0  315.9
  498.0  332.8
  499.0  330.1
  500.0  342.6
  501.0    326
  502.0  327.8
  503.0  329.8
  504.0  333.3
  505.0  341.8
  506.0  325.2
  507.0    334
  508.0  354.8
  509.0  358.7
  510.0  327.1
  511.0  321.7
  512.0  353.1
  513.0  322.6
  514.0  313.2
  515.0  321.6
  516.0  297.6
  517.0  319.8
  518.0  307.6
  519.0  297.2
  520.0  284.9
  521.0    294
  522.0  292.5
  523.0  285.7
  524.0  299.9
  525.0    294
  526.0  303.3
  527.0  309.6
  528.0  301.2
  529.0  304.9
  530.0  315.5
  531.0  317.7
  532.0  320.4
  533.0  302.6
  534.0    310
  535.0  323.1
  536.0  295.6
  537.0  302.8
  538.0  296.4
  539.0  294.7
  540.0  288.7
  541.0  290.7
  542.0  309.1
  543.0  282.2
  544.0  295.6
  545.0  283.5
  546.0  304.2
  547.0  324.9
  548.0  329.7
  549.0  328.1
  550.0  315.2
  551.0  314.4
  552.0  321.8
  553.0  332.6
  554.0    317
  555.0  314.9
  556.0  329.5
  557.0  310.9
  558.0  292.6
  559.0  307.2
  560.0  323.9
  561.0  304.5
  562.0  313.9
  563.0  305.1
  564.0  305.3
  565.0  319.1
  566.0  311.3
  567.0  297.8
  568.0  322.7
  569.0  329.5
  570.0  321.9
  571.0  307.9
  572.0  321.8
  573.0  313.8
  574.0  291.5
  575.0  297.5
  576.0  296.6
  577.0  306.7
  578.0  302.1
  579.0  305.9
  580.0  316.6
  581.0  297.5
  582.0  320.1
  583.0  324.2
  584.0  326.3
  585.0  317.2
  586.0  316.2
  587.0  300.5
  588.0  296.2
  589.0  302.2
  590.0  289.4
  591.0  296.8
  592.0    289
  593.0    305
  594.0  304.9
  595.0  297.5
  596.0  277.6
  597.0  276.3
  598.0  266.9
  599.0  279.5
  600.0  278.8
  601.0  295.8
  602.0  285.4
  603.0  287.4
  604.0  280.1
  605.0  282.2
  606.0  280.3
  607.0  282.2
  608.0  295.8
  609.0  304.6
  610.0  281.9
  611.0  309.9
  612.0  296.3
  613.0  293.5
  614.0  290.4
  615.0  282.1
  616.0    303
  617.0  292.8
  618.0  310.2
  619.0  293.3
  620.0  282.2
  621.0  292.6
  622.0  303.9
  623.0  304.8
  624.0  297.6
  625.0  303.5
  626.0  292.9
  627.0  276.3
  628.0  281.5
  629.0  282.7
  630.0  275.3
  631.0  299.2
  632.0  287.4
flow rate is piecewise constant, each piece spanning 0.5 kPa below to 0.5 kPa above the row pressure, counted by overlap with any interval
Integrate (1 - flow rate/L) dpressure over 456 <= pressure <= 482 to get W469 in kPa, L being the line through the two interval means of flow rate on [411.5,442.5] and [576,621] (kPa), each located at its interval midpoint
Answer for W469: 4.9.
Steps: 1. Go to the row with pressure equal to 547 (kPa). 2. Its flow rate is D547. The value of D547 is 324.9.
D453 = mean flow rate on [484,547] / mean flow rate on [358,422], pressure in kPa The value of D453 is 1.51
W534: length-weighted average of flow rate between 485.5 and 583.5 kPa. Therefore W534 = 313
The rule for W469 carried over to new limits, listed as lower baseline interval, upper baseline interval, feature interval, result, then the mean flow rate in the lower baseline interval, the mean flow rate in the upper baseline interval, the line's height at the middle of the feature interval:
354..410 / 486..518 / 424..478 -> -3.7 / 210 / 324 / 275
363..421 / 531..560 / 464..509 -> -2.5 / 204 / 309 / 269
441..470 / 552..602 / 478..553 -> -4.4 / 278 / 306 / 292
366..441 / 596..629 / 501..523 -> -4.7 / 237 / 290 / 264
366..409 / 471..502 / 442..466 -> -2.3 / 206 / 287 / 260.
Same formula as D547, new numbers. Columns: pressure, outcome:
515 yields 321.6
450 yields 289.2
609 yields 304.6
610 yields 281.9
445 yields 343.7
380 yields 240.8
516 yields 297.6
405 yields 112.3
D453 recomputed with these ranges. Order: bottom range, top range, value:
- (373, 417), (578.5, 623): 1.53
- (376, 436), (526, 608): 1.36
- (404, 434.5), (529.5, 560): 1.33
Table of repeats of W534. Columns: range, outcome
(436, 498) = 286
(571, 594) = 306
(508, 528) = 312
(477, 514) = 312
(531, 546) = 300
